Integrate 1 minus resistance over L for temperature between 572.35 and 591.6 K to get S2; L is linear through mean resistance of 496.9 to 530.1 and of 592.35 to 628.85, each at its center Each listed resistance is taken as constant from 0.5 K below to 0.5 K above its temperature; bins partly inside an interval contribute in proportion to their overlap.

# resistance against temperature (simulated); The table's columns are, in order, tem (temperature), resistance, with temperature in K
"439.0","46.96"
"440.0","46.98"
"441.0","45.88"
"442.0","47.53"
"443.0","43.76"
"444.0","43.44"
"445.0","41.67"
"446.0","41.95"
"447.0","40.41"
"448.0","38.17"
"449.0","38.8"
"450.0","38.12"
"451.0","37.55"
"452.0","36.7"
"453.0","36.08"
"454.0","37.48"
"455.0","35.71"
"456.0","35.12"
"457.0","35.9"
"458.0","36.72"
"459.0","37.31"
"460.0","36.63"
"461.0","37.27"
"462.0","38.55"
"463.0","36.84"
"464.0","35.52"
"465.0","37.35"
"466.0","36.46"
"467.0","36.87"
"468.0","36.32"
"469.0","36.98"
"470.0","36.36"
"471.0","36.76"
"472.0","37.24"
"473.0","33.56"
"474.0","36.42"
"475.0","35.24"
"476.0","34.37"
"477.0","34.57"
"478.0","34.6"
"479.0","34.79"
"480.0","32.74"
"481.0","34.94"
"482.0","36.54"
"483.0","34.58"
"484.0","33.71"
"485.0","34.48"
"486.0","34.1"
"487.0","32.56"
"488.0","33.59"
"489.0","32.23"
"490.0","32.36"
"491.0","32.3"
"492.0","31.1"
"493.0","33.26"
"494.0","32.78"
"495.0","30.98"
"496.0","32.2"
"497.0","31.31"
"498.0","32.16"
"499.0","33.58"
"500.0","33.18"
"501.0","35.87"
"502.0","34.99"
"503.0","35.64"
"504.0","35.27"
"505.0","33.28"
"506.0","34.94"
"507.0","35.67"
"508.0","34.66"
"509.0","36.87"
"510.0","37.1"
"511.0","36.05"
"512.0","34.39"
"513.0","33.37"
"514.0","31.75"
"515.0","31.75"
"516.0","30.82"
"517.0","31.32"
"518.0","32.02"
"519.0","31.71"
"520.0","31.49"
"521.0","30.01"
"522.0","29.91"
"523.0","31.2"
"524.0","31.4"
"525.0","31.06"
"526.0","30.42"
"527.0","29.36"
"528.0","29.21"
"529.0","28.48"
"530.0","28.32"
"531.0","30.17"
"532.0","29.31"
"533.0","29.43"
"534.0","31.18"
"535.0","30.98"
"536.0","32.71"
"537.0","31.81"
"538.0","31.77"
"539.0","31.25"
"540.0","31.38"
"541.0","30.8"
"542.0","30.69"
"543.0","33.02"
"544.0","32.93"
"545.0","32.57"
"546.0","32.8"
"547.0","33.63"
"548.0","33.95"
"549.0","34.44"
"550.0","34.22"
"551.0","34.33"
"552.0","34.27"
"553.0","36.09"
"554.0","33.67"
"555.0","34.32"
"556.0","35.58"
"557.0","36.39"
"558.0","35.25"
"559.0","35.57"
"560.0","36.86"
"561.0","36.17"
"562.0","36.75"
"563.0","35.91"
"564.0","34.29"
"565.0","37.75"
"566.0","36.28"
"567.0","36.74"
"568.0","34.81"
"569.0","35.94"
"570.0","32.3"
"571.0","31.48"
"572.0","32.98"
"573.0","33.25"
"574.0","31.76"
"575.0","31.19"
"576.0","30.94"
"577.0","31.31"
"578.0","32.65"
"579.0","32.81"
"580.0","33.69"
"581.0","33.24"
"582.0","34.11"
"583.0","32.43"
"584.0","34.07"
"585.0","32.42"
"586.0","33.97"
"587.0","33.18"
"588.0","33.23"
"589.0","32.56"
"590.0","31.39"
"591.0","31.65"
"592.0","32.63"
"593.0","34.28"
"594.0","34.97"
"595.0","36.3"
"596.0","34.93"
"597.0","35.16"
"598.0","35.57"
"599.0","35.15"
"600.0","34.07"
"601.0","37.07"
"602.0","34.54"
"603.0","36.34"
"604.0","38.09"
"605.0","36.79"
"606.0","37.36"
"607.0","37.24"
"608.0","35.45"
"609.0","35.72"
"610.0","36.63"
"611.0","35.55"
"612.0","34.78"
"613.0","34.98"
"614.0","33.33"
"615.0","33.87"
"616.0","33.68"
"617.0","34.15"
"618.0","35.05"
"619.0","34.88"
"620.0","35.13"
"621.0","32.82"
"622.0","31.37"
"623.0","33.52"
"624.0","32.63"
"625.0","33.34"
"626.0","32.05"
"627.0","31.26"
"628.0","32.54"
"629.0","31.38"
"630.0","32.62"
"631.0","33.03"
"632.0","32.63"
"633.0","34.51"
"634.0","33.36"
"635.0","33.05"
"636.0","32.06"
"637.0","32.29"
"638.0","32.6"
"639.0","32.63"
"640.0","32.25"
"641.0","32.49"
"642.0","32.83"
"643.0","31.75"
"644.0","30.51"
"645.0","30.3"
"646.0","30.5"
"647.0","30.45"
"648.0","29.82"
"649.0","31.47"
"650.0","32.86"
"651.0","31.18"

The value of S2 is 0.8 K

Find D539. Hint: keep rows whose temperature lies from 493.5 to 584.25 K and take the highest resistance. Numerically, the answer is 37.75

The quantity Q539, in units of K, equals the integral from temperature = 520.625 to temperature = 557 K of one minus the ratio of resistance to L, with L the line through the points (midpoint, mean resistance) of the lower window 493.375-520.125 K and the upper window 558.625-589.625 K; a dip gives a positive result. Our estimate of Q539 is 1.93 K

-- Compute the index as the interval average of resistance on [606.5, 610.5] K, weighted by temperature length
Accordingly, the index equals 36.3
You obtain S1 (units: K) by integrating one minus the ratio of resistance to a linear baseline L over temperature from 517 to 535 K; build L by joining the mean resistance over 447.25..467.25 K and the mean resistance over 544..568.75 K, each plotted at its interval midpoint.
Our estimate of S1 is 2.7 K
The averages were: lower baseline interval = 37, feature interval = 30.3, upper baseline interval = 35.1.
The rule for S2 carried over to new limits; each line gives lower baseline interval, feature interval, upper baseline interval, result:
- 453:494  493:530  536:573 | 2.2 K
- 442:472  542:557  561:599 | 0.4 K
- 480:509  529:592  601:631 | 1.6 K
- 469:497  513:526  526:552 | 0.5 K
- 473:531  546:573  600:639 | -1.1 K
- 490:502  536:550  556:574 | 0.8 K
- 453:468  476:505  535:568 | 1.8 K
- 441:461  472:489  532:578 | 1.4 K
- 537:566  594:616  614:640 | -1.5 K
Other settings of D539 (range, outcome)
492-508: 35.87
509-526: 37.1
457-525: 38.55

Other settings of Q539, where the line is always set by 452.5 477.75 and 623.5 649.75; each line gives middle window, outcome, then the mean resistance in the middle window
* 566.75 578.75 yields 0.3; 32.9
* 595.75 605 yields -0.8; 35.7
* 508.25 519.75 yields 0.6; 33.4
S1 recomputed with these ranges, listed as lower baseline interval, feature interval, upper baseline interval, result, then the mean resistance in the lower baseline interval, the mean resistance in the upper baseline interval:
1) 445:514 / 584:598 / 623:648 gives -0.3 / 35.3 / 32.2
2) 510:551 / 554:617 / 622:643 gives -4.6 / 31.7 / 32.6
